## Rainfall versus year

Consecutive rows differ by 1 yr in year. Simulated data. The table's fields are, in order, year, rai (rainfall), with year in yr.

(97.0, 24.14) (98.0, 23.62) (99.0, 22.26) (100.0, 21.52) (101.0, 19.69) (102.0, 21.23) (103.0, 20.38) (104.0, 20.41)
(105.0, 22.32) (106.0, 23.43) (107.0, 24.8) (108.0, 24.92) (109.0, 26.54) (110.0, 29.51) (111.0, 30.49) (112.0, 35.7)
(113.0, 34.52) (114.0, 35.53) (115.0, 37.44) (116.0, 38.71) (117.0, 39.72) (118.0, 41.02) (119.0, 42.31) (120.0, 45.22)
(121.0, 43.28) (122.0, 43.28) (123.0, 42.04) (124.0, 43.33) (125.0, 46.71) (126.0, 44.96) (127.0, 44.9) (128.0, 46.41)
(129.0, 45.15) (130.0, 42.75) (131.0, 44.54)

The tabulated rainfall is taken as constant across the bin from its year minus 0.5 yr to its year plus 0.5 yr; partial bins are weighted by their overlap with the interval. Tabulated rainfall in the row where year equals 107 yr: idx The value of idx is 24.8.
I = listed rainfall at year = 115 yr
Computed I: 37.44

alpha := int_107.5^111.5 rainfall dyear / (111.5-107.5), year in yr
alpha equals 27.9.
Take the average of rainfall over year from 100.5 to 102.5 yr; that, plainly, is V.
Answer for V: 20.5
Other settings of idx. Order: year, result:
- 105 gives 22.32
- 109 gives 26.54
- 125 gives 46.71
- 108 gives 24.92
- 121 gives 43.28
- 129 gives 45.15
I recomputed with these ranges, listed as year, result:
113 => 34.52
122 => 43.28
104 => 20.41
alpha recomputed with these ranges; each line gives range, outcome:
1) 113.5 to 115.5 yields 36.5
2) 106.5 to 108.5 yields 24.9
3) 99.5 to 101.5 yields 20.6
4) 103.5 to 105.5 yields 21.4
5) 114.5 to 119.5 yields 39.8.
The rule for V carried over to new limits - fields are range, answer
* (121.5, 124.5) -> 42.9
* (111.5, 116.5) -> 36.4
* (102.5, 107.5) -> 22.3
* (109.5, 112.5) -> 31.9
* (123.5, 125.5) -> 45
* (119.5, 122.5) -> 43.9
